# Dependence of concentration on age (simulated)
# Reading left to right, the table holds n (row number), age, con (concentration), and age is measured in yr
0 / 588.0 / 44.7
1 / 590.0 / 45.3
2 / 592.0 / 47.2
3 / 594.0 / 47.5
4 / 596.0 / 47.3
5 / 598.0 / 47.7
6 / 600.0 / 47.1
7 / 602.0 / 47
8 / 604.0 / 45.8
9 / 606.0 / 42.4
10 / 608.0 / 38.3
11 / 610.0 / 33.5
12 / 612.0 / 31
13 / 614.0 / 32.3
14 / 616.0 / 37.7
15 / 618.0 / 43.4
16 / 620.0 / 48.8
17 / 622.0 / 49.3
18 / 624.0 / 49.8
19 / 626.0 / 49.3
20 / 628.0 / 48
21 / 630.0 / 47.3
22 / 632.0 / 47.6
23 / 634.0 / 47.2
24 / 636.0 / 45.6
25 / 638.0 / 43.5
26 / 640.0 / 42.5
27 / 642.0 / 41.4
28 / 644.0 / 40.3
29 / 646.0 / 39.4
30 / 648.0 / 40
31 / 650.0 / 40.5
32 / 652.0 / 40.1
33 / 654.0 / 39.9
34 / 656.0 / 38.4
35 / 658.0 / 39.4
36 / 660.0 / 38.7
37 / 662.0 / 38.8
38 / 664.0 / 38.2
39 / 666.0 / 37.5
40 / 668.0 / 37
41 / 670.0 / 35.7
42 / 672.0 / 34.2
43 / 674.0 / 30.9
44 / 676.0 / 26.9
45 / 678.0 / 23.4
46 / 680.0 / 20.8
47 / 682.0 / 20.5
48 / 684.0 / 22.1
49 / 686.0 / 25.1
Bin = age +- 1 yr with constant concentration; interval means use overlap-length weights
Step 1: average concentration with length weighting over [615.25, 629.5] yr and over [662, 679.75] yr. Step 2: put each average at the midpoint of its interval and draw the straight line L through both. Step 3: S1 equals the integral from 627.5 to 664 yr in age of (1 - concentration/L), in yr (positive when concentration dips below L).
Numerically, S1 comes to -1.8 yr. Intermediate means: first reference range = 46.8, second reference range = 32.8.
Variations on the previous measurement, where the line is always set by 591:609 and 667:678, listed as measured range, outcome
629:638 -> -1.65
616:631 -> -2.23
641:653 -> -1.13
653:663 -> -1.23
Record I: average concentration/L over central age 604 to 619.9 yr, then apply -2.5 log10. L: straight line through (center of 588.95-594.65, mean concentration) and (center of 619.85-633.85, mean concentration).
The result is 0.24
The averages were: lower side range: 46.6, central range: 38.2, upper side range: 48.5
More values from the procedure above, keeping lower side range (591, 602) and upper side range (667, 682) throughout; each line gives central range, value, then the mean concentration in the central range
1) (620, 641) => -0.19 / 47.1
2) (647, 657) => -0.16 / 39.8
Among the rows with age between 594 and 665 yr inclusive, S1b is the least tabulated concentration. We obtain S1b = 31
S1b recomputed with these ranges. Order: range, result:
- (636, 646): 39.4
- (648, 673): 34.2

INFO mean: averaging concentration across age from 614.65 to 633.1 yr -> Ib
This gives 46.5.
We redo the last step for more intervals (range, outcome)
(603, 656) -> 42.4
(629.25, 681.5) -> 38.1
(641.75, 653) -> 40.2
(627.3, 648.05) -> 44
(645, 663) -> 39.5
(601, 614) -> 39.1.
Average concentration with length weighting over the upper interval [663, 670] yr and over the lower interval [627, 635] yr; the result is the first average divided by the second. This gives 0.78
